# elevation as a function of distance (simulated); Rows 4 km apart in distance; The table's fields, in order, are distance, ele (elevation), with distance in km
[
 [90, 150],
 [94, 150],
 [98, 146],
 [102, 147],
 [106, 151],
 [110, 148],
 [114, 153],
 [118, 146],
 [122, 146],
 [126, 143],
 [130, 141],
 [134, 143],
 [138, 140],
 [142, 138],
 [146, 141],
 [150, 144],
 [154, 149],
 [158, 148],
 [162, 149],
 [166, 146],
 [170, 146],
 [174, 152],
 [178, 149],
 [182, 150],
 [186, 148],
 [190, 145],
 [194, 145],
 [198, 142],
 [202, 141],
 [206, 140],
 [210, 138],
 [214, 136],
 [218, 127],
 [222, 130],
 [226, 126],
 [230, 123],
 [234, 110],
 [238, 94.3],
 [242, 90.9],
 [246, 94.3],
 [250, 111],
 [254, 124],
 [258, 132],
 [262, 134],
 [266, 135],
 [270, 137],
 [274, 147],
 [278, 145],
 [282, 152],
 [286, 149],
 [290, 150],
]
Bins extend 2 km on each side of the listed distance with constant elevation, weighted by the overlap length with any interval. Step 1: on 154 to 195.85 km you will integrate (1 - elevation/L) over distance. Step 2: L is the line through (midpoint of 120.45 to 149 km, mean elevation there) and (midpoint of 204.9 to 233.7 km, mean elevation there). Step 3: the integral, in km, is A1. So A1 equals -3.6 km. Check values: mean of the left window 142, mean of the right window 130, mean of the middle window 148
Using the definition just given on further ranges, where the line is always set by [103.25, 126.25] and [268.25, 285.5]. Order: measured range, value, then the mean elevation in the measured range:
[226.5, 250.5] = 6.8 km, 105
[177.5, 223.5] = 1.9 km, 141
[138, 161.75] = 0.6 km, 144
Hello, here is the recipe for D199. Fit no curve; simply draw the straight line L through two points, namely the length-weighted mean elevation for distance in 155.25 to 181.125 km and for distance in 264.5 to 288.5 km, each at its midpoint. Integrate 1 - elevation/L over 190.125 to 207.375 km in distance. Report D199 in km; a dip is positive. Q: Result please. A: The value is 0.6 km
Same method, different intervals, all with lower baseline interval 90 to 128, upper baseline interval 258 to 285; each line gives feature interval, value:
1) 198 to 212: 0.4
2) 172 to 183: -0.4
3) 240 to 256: 4.2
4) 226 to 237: 2.1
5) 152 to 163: -0.2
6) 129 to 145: 0.7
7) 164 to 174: -0.1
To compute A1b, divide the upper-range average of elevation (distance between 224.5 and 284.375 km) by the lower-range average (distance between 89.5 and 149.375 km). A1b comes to 0.85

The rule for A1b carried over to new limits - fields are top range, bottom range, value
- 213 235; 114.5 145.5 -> 0.88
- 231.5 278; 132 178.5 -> 0.83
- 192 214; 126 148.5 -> 1.00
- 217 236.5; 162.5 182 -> 0.82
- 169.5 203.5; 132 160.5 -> 1.02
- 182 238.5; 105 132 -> 0.91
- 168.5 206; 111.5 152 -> 1.02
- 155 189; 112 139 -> 1.03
